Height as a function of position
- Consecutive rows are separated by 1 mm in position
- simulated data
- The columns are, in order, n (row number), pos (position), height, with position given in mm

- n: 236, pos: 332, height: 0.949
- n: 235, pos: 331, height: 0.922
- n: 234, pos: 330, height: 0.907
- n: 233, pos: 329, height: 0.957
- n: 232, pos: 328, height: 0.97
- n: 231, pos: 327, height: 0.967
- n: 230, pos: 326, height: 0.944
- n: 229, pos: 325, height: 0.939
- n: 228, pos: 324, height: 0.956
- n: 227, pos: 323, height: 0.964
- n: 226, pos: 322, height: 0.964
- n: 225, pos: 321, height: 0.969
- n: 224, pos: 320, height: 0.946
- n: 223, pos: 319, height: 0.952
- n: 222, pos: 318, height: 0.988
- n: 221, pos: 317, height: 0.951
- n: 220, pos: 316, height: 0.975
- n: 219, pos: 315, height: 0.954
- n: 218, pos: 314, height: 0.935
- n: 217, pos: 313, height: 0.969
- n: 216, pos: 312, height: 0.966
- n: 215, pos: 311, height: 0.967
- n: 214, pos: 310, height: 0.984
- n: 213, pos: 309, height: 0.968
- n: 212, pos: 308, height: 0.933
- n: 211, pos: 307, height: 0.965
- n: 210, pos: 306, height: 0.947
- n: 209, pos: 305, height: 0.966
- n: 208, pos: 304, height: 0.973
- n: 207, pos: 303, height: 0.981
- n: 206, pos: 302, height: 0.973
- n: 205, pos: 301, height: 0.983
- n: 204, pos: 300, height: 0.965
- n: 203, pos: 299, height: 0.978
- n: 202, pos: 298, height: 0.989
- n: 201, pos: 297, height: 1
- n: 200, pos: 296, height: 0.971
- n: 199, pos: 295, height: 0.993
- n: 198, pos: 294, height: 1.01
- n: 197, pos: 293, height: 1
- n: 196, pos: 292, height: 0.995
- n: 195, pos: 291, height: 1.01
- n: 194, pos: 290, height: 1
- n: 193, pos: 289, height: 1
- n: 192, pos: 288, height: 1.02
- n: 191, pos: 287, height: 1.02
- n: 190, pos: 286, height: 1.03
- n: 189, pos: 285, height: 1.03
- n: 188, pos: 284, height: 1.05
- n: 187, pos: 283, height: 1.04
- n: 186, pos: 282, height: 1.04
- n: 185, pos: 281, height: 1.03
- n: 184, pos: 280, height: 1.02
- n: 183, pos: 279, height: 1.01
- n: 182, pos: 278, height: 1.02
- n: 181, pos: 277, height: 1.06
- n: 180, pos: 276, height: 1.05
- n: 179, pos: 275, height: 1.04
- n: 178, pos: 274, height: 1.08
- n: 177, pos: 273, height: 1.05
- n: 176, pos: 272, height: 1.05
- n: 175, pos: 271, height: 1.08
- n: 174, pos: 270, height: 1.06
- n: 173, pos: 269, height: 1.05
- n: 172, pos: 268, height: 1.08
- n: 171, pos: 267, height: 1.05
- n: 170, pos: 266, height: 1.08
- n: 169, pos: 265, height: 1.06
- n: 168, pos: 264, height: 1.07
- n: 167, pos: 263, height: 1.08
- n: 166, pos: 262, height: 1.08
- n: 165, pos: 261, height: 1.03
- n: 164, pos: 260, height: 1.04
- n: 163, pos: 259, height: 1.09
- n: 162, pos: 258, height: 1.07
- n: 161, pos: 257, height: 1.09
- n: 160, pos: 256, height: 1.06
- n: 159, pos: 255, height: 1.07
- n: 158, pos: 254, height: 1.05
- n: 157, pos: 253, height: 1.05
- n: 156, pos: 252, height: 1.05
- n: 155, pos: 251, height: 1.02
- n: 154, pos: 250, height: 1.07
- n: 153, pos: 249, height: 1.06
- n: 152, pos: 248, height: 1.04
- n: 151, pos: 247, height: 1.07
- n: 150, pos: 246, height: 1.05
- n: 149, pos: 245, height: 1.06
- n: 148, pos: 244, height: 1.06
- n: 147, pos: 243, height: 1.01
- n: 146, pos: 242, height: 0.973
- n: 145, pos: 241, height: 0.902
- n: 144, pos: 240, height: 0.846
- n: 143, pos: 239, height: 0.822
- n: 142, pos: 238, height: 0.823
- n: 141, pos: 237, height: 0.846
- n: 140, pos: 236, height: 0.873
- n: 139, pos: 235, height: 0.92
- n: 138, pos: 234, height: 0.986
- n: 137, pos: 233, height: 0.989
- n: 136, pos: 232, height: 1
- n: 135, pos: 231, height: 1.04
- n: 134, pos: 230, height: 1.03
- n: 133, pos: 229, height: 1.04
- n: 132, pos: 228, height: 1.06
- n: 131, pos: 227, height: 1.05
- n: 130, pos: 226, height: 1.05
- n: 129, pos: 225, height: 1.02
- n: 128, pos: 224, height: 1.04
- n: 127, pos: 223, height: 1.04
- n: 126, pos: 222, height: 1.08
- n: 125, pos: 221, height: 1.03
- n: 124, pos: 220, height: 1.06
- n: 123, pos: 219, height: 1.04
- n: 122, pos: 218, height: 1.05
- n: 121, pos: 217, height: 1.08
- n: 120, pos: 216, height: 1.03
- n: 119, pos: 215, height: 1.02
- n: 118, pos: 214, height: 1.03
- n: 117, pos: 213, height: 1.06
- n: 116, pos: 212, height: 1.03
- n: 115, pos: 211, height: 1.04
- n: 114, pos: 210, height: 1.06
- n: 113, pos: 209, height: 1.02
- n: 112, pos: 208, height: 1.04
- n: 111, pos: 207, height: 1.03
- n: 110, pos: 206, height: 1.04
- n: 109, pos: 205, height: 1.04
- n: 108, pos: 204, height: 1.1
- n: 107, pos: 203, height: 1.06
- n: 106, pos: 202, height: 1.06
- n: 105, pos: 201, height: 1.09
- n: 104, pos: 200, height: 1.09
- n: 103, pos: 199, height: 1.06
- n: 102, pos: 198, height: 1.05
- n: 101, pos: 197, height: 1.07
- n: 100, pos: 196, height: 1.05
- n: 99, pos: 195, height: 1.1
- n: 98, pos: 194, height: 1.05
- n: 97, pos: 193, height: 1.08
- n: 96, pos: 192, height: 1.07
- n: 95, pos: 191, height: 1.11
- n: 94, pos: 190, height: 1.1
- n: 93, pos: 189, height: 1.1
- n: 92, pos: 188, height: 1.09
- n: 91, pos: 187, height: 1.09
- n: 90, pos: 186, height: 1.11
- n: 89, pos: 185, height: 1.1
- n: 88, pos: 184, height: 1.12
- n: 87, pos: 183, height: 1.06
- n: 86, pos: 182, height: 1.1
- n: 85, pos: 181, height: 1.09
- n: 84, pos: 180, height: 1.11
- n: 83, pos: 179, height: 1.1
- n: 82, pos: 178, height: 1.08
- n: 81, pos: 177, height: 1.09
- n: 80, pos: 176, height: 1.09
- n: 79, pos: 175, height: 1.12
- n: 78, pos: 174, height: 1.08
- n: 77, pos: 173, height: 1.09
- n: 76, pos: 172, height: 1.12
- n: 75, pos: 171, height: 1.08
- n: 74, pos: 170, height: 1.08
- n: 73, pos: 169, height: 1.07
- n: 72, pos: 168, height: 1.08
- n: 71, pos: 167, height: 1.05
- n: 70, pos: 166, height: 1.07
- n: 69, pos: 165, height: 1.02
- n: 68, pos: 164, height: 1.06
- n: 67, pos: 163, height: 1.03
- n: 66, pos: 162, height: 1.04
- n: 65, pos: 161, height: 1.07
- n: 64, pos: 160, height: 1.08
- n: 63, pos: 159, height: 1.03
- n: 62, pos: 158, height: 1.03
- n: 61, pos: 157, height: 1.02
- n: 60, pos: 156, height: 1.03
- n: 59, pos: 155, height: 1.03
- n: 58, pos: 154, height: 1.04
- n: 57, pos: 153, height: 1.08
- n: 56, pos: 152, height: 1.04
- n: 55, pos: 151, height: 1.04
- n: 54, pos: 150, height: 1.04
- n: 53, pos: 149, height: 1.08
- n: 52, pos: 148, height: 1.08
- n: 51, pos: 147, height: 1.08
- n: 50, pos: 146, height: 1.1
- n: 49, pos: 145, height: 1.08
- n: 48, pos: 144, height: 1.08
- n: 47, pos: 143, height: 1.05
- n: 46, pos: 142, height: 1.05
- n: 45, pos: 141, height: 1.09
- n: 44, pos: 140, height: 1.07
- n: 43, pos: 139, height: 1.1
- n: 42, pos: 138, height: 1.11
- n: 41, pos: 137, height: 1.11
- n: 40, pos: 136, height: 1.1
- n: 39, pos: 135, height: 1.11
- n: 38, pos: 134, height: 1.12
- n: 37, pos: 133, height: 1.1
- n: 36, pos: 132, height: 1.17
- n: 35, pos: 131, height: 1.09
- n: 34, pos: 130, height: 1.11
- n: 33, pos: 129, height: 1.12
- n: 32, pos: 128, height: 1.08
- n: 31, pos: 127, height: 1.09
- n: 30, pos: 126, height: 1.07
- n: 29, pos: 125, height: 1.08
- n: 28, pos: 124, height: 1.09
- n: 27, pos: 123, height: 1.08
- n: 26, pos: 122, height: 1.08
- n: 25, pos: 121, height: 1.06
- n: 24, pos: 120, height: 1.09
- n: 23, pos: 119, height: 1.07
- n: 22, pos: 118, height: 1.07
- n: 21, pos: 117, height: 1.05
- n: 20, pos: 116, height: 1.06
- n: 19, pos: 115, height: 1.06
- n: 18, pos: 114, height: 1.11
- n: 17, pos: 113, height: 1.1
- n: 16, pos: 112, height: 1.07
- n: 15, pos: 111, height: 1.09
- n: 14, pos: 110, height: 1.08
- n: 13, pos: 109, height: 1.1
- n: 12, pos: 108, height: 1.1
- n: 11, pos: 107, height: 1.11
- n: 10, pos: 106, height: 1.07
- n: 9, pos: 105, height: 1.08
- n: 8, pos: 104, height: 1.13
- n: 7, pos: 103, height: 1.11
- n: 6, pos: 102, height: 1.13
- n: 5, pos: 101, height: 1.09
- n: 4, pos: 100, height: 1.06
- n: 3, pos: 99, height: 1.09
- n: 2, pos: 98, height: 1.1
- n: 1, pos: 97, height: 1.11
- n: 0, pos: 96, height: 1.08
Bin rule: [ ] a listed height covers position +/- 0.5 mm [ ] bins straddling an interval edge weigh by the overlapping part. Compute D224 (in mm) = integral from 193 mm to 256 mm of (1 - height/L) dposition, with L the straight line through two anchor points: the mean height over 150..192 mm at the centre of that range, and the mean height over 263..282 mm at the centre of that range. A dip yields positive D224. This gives 2.2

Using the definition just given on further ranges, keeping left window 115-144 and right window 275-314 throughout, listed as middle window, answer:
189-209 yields -0.34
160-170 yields 0.10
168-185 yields -0.49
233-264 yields 0.46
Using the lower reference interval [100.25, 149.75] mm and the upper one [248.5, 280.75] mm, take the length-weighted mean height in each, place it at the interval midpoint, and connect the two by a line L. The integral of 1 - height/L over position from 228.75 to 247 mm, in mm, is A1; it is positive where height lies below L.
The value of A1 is 1.7 mm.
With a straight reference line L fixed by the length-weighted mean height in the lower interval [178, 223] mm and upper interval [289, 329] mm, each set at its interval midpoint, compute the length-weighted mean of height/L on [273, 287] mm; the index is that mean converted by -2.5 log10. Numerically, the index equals -0.044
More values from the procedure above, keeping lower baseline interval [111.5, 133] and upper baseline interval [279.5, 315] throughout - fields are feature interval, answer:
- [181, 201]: -0.04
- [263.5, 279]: -0.05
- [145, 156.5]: 0.01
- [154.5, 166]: 0.02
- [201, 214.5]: -0.01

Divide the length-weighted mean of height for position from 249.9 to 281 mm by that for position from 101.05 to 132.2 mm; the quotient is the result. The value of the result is 1.0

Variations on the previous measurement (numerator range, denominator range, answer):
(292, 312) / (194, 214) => 0.92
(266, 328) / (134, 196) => 0.93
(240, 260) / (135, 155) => 0.97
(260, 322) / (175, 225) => 0.94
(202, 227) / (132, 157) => 0.97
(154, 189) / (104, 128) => 0.99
